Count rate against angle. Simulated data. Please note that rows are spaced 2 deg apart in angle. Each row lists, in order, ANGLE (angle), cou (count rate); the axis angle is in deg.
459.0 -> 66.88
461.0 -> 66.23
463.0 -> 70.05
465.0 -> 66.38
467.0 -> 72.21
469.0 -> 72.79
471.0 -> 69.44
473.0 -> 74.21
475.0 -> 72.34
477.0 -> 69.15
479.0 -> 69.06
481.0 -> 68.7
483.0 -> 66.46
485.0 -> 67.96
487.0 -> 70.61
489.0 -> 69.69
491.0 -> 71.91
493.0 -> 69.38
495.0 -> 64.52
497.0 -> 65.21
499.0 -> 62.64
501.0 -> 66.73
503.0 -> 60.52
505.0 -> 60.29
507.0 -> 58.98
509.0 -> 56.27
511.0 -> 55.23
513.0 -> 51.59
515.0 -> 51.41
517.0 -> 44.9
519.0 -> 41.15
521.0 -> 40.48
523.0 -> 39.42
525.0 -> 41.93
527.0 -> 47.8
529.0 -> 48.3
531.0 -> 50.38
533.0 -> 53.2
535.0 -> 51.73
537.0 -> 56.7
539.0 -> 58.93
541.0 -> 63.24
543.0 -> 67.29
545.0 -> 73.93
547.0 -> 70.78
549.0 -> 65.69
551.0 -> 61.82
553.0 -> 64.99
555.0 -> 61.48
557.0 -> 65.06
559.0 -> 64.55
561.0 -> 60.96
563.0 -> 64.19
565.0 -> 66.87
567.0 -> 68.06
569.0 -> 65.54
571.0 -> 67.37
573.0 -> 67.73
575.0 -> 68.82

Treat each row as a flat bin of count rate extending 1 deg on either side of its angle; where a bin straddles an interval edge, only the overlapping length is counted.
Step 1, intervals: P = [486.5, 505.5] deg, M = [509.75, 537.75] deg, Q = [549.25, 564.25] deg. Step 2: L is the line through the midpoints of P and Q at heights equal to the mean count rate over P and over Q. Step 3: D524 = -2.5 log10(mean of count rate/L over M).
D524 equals 0.32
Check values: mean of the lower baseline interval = 66.2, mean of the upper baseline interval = 63.5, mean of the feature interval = 48.2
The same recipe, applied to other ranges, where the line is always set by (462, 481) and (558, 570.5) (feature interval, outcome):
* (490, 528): 0.23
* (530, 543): 0.18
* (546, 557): 0.02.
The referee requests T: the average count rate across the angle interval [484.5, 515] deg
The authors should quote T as 63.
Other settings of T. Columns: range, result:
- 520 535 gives 46.3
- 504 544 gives 52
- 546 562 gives 64.4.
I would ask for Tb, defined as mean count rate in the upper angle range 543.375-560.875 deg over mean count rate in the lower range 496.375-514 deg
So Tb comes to 1.10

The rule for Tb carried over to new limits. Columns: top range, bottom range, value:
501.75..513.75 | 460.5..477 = 0.82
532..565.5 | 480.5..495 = 0.91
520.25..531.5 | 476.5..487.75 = 0.65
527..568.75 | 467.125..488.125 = 0.88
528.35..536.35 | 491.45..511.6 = 0.82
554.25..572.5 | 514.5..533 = 1.43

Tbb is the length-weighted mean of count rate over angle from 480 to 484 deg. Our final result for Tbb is 67.6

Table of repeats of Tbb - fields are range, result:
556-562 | 63.5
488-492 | 70.8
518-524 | 40.4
